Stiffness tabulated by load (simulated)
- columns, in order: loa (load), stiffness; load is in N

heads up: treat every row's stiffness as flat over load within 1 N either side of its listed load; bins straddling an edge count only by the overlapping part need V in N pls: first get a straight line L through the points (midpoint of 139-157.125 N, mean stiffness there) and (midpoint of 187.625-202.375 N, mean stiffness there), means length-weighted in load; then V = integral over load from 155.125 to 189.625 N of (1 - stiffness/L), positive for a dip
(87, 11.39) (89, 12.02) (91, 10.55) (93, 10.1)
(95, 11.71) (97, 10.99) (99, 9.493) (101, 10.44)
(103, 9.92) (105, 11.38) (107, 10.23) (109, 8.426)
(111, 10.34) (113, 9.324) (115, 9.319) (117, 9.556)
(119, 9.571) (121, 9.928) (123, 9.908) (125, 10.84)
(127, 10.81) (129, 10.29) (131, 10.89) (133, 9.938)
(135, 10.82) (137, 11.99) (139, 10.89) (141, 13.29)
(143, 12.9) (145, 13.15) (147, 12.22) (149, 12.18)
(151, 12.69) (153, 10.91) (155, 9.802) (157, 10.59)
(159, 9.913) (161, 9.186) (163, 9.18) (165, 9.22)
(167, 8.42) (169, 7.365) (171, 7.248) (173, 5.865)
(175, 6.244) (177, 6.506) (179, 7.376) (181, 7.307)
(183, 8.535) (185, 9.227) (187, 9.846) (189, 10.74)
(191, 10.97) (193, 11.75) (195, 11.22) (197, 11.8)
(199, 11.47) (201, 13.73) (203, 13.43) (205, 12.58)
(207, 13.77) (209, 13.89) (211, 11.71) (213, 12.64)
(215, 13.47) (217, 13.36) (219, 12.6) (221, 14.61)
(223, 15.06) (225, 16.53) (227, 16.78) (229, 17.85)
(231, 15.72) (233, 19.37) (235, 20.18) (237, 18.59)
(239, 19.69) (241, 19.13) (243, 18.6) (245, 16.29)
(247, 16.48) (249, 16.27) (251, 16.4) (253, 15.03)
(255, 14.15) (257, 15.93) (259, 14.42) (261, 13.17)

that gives 9.95 N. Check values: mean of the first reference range 12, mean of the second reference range 11.7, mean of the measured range 8.41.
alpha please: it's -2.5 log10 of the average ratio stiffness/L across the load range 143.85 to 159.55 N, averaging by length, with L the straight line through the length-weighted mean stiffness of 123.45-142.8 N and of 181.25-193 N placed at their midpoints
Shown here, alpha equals -0.08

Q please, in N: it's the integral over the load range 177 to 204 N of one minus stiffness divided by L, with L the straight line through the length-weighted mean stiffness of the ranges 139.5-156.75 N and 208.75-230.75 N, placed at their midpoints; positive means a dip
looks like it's 6.2 N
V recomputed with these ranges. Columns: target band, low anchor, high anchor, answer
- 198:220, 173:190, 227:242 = 0.70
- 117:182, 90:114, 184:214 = 6.49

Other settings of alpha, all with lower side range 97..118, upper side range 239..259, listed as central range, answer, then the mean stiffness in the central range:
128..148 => -0.03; 11.6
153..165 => 0.25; 9.79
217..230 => 0.00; 15.4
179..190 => 0.45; 8.97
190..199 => 0.22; 11.4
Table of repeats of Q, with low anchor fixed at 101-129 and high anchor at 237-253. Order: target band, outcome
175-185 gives 4.5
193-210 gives 2.6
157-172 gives 4.7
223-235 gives -0.6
